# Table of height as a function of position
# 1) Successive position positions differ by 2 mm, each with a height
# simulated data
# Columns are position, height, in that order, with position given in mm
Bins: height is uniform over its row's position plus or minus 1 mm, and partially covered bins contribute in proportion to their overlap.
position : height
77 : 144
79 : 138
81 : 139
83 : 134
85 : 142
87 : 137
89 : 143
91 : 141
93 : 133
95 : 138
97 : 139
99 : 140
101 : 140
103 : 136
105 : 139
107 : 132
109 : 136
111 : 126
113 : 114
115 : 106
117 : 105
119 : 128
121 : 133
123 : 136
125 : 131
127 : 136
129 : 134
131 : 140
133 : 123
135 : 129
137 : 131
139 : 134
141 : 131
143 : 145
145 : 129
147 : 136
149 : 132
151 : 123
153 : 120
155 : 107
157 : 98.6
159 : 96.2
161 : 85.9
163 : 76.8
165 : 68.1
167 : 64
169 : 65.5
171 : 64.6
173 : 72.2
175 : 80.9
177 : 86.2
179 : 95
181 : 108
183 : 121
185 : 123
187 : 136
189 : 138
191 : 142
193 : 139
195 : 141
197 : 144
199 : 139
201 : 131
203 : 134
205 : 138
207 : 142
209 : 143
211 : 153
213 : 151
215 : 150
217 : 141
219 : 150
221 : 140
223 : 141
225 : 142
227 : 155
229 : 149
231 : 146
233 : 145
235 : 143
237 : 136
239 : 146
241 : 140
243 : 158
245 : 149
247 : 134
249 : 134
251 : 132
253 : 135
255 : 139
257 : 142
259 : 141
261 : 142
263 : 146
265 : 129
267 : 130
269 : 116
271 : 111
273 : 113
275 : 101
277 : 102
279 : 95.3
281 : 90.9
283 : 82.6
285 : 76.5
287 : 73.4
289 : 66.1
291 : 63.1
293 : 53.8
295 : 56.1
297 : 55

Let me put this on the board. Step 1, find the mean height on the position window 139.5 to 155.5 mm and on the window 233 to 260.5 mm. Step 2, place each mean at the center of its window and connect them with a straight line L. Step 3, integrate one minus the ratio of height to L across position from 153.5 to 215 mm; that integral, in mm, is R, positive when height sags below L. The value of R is 9.3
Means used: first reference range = 129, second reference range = 141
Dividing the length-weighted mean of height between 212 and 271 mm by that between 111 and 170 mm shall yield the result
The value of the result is 1.2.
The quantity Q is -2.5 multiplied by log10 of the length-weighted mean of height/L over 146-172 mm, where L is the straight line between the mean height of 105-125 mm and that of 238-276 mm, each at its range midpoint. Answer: 0.32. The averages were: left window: 125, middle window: 95.2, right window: 134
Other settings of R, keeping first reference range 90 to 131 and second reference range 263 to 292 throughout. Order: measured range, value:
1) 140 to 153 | -0.8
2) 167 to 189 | 4.1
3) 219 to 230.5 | -3.9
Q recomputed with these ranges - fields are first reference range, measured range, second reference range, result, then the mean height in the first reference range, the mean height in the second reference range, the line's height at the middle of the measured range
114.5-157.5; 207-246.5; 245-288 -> -0.20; 127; 118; 121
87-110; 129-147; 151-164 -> -0.19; 138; 99.4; 112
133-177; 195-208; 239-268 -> -0.15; 104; 140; 121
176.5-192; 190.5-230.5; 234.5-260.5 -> -0.12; 120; 141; 128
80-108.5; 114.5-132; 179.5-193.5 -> 0.05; 138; 128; 135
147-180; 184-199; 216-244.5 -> -0.21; 91.2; 145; 114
